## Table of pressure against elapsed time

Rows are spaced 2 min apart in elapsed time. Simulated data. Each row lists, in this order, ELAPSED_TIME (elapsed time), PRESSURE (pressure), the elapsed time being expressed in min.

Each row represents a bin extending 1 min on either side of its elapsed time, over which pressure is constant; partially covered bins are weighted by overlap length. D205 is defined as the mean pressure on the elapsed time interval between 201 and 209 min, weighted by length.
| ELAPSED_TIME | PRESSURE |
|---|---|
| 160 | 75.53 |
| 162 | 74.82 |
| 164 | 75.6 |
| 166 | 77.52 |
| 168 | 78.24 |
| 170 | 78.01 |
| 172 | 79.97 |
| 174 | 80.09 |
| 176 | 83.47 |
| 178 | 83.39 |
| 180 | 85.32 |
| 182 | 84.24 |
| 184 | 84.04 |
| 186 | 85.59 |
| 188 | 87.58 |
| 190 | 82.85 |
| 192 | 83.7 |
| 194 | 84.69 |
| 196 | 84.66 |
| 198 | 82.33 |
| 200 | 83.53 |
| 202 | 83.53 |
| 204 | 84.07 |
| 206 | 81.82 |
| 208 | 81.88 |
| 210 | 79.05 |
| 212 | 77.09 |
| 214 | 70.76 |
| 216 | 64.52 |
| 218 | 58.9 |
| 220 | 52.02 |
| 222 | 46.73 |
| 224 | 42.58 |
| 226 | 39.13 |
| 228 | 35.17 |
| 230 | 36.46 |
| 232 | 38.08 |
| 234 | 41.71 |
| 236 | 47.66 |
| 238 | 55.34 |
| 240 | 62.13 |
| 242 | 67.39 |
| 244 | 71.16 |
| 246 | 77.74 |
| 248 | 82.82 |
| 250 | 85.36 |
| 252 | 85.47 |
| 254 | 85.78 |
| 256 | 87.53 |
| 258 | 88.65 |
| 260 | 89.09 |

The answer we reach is 82.8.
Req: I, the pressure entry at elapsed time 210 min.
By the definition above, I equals 79.05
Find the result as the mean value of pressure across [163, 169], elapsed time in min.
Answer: 77.1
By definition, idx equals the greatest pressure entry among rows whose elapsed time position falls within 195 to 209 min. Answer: 84.66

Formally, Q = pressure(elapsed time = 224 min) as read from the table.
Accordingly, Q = 42.58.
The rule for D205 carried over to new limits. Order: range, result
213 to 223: 58.6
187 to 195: 84.7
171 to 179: 81.7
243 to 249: 77.2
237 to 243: 61.6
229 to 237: 41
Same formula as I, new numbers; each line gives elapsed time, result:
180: 85.32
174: 80.09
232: 38.08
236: 47.66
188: 87.58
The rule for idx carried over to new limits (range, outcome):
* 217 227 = 58.9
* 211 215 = 77.09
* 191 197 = 84.69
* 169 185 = 85.32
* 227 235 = 41.71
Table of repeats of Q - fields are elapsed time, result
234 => 41.71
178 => 83.39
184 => 84.04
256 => 87.53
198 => 82.33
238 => 55.34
